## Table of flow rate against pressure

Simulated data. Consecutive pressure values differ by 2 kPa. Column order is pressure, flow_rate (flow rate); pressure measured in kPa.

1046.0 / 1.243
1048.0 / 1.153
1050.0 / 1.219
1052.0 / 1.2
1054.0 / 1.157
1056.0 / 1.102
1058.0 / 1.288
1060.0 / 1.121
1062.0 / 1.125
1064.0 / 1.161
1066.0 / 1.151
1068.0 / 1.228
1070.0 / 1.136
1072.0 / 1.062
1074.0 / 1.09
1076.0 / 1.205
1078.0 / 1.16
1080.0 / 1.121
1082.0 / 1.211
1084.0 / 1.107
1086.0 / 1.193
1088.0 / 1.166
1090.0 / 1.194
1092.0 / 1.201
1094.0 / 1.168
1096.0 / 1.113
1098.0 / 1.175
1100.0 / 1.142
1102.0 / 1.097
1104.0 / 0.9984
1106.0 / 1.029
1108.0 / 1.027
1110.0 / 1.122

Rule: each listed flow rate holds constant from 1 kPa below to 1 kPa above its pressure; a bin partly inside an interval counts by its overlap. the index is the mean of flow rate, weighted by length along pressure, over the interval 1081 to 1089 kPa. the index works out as 1.17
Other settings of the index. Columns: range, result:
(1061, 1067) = 1.15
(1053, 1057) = 1.13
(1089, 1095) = 1.19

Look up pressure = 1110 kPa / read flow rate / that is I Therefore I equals 1.122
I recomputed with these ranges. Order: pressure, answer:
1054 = 1.157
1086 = 1.193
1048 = 1.153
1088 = 1.166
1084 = 1.107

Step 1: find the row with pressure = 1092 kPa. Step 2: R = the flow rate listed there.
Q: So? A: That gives 1.201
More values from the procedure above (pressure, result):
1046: 1.243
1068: 1.228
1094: 1.168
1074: 1.09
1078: 1.16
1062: 1.125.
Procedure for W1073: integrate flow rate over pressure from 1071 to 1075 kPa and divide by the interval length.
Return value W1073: 1.08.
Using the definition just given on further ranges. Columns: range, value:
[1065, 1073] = 1.14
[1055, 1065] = 1.16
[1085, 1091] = 1.18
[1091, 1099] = 1.16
